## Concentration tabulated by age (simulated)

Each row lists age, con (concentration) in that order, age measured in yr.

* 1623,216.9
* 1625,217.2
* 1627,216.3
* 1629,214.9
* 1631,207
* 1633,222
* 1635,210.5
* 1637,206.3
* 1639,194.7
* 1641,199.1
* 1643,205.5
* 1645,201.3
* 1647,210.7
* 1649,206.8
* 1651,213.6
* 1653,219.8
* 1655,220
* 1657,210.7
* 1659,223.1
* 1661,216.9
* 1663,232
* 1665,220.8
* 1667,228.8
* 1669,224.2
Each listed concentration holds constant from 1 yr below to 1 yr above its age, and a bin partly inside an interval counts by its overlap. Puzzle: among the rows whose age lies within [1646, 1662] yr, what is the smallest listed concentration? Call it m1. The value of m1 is 206.8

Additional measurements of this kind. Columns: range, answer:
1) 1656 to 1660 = 210.7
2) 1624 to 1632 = 207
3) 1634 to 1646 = 194.7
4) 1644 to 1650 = 201.3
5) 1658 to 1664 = 216.9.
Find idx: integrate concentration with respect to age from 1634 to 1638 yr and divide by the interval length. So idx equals 208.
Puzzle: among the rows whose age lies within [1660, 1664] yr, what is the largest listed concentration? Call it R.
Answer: 232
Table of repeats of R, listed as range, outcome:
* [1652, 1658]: 220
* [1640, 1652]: 213.6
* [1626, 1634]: 222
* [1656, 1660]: 223.1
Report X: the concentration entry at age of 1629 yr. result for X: 214.9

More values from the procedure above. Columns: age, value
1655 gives 220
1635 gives 210.5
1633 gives 222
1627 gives 216.3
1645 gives 201.3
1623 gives 216.9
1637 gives 206.3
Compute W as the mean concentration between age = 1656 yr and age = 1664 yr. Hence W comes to 221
